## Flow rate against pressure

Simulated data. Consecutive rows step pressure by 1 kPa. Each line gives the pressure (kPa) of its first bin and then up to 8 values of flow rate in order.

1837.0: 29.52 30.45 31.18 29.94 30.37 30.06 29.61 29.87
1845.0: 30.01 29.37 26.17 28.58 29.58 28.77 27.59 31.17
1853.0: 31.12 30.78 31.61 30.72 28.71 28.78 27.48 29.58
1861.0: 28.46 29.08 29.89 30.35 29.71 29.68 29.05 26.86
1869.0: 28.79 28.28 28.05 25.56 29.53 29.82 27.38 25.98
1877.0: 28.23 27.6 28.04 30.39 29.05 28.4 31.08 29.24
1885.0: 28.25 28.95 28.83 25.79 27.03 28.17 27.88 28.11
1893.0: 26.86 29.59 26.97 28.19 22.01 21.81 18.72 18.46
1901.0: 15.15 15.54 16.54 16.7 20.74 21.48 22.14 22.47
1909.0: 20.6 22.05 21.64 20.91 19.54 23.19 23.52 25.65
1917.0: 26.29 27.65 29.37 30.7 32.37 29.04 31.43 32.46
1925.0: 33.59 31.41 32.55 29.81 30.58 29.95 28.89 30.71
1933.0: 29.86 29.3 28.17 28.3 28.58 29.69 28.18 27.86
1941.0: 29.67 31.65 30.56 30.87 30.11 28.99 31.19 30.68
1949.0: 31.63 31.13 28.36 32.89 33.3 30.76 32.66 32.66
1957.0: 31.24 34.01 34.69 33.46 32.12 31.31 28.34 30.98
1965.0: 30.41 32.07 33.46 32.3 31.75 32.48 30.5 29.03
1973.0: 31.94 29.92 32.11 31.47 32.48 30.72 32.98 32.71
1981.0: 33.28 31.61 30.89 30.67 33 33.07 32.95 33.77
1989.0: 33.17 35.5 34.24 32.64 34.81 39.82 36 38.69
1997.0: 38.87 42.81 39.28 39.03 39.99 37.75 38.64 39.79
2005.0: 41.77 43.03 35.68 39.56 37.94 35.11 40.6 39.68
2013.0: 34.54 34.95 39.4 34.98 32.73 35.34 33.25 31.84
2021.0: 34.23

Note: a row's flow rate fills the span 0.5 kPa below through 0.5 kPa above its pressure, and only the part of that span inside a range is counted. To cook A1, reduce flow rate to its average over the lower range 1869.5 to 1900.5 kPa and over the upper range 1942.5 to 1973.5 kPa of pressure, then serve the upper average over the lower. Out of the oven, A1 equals 1.2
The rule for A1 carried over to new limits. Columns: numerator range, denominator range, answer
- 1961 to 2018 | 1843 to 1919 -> 1.31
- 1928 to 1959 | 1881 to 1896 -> 1.08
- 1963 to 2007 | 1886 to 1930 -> 1.36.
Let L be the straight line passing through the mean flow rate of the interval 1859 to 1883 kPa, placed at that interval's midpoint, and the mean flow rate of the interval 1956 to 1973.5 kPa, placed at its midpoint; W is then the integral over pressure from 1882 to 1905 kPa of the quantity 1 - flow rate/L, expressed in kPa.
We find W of 3.8 kPa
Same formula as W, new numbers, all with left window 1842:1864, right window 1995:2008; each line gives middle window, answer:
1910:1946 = 6.18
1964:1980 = 2.51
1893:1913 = 7.03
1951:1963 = 1.37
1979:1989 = 1.51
